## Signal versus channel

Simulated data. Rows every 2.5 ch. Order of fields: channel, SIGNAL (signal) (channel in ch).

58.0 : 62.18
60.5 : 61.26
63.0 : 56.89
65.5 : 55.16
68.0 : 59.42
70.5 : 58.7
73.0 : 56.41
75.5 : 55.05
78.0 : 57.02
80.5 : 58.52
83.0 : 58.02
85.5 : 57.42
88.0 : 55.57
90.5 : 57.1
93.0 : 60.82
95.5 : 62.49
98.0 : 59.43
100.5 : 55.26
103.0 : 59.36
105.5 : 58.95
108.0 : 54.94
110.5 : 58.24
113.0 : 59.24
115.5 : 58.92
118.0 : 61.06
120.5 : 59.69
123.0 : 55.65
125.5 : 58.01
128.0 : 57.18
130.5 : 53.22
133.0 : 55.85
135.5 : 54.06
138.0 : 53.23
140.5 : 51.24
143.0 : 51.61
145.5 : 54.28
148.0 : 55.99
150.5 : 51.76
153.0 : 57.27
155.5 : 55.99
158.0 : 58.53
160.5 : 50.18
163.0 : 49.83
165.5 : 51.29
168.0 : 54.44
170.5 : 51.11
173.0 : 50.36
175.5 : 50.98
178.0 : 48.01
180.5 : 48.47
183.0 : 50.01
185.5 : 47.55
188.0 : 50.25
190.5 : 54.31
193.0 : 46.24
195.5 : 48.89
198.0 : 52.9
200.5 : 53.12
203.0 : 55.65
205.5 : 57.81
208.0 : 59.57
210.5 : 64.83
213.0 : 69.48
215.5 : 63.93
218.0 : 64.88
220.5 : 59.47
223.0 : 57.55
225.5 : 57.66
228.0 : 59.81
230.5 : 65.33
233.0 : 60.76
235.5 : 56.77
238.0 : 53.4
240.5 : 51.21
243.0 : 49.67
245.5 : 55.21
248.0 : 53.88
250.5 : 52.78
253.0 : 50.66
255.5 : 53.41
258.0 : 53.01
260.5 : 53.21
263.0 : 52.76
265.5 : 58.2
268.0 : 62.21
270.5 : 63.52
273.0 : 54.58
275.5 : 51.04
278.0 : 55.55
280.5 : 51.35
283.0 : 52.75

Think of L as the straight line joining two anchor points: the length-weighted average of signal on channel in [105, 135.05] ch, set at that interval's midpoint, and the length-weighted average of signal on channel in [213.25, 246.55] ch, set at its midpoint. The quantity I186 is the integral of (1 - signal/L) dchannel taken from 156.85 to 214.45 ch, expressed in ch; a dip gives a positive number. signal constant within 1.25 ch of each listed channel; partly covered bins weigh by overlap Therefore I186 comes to 4.80 ch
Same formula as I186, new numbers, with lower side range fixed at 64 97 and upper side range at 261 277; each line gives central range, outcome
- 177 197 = 2.79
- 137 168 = 2.15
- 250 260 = 0.78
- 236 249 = 0.94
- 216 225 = -0.56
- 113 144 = 0.86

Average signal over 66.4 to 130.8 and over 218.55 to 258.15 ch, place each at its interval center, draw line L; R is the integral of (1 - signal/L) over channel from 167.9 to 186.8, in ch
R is 2.3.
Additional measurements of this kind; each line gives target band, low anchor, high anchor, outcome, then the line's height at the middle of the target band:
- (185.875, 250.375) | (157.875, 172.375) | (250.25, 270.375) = -3.6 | 53.7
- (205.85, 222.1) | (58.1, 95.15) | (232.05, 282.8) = -2.3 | 55.4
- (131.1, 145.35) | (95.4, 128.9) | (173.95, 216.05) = 0.9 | 57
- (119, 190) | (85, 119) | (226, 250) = 5.5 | 57.6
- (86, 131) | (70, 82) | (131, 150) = -2.3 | 55.3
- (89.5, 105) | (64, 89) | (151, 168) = -0.8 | 56.3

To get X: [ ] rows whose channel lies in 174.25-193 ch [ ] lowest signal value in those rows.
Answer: 46.24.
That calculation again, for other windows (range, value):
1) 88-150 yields 51.24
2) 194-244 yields 48.89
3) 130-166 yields 49.83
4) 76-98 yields 55.57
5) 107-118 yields 54.94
